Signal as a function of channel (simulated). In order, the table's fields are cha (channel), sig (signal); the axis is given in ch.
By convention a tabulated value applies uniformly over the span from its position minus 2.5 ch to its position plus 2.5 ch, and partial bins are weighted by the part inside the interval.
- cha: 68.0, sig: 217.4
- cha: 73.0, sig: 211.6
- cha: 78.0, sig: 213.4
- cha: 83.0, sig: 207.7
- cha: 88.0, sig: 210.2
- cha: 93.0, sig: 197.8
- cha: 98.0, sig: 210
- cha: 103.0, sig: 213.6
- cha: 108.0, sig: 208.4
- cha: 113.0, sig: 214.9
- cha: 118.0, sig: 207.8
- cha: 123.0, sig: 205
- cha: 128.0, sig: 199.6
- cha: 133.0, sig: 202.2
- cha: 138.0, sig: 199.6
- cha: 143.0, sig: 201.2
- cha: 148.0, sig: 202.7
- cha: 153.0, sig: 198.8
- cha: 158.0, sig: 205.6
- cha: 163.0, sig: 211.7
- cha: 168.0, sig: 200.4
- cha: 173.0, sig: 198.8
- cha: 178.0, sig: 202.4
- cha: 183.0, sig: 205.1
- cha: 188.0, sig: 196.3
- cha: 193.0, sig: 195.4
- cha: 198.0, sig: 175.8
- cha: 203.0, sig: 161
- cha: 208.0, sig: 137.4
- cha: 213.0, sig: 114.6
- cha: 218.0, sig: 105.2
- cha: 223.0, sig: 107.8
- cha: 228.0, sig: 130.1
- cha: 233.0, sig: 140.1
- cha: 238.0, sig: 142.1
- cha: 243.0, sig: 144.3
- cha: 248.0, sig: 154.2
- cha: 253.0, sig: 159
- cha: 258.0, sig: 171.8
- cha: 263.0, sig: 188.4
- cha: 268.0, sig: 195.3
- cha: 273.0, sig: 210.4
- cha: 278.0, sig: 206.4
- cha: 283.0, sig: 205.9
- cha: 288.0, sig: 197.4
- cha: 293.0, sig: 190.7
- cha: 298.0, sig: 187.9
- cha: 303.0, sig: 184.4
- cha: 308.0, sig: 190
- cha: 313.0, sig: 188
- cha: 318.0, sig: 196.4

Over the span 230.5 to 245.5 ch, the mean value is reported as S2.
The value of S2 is 142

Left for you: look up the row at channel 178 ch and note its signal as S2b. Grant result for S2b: 202.4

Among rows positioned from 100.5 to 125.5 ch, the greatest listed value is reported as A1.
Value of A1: 214.9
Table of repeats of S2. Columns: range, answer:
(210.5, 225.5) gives 109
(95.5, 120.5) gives 211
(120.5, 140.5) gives 202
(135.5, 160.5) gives 202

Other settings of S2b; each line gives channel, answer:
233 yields 140.1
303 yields 184.4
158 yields 205.6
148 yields 202.7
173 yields 198.8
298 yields 187.9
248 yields 154.2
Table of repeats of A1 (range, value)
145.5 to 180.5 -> 211.7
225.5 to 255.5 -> 159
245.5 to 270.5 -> 195.3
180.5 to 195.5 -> 205.1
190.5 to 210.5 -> 195.4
